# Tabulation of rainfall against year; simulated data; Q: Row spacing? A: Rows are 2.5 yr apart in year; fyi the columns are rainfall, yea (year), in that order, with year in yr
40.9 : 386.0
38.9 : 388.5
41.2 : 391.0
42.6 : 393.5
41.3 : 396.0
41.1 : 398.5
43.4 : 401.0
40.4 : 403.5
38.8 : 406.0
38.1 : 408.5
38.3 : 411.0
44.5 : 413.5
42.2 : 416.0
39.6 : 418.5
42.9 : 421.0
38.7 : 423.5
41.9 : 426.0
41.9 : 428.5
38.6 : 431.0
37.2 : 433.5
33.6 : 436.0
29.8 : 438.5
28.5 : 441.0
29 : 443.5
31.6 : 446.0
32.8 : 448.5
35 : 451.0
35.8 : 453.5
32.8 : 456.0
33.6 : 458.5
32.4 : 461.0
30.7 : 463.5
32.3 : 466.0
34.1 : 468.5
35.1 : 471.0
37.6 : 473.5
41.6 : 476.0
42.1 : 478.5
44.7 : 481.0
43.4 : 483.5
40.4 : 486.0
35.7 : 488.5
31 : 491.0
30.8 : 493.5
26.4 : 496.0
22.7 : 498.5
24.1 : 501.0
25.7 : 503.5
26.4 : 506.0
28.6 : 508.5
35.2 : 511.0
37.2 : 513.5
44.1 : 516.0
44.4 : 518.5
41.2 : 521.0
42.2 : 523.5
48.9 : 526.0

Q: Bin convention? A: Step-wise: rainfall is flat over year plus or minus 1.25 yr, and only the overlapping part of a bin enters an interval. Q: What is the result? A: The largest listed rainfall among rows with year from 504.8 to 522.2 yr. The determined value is 44.4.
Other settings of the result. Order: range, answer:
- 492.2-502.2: 30.8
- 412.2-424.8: 44.5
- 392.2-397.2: 42.6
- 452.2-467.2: 35.8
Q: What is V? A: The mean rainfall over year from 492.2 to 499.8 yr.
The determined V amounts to 26.6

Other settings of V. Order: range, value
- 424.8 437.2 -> 38.6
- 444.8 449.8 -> 32.2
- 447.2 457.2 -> 34.1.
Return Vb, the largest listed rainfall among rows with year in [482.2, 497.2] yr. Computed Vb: 43.4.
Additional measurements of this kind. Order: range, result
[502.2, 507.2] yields 26.4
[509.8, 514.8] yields 37.2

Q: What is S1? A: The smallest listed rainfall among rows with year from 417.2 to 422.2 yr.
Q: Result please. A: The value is 39.6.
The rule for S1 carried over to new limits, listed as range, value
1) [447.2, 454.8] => 32.8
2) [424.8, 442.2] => 28.5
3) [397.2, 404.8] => 40.4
